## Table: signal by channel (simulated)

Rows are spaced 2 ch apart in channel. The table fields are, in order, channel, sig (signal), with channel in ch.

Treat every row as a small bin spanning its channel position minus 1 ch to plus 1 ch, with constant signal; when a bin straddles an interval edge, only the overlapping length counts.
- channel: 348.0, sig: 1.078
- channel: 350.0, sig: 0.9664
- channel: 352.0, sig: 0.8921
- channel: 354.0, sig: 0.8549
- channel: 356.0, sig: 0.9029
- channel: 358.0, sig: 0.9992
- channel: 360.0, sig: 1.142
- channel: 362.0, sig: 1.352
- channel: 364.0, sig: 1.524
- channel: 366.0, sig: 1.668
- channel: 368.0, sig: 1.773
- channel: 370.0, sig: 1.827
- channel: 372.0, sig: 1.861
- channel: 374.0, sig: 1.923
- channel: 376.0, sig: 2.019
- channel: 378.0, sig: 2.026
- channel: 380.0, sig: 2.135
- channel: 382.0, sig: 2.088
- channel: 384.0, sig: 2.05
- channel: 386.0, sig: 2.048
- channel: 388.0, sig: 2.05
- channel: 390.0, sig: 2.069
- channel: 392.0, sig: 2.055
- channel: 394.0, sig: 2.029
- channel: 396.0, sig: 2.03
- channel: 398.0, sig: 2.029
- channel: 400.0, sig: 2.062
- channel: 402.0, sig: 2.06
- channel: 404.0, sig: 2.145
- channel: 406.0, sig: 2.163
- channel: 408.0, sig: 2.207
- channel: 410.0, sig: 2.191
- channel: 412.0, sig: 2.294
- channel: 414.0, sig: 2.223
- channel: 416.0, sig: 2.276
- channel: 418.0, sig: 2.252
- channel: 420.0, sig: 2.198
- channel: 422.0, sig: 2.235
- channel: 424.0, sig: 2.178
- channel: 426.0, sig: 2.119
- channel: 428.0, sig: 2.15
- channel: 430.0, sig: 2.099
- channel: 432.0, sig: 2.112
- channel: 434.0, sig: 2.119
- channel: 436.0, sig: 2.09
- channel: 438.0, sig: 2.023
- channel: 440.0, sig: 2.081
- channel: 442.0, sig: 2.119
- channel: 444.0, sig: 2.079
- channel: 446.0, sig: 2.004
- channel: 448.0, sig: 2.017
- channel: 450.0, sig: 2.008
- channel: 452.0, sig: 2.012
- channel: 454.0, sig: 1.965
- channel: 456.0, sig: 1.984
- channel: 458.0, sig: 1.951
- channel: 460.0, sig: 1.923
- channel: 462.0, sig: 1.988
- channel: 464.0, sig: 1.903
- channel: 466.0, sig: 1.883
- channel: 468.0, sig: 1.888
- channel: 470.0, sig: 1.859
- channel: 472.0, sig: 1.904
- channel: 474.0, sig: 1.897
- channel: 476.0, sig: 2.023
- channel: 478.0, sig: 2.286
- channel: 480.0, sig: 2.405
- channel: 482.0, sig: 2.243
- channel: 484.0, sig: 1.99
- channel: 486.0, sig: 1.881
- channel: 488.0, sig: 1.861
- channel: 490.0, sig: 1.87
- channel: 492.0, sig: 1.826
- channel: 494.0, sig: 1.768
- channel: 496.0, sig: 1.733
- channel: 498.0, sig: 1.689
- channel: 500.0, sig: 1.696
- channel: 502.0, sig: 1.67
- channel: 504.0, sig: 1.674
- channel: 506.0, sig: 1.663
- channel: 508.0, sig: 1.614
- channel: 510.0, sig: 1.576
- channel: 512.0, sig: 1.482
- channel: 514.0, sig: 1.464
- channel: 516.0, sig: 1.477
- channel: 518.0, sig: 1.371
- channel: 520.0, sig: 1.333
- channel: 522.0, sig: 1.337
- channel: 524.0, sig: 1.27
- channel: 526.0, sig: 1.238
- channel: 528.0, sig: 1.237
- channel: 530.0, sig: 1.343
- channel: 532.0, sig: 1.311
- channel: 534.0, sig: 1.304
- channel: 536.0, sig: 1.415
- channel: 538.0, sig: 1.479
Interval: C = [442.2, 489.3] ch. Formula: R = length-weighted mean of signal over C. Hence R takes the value 2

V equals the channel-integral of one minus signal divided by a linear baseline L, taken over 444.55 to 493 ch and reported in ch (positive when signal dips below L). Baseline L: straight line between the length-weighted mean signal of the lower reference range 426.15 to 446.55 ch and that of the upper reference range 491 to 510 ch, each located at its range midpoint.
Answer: -2.4 ch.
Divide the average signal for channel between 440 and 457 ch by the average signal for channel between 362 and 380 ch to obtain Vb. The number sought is 1.11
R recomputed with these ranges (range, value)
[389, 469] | 2.08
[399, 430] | 2.18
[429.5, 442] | 2.09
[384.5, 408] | 2.07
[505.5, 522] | 1.48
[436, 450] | 2.05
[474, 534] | 1.66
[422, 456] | 2.08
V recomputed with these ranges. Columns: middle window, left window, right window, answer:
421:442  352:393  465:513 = -4.1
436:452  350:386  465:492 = -1.6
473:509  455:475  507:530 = -4.5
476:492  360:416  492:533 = -4.4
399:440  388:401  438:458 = -2.4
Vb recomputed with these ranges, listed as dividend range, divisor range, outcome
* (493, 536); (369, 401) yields 0.74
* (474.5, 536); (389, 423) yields 0.77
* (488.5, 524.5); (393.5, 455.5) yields 0.75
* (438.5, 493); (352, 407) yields 1.11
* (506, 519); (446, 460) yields 0.76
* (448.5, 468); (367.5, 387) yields 0.99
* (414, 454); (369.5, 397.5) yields 1.05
